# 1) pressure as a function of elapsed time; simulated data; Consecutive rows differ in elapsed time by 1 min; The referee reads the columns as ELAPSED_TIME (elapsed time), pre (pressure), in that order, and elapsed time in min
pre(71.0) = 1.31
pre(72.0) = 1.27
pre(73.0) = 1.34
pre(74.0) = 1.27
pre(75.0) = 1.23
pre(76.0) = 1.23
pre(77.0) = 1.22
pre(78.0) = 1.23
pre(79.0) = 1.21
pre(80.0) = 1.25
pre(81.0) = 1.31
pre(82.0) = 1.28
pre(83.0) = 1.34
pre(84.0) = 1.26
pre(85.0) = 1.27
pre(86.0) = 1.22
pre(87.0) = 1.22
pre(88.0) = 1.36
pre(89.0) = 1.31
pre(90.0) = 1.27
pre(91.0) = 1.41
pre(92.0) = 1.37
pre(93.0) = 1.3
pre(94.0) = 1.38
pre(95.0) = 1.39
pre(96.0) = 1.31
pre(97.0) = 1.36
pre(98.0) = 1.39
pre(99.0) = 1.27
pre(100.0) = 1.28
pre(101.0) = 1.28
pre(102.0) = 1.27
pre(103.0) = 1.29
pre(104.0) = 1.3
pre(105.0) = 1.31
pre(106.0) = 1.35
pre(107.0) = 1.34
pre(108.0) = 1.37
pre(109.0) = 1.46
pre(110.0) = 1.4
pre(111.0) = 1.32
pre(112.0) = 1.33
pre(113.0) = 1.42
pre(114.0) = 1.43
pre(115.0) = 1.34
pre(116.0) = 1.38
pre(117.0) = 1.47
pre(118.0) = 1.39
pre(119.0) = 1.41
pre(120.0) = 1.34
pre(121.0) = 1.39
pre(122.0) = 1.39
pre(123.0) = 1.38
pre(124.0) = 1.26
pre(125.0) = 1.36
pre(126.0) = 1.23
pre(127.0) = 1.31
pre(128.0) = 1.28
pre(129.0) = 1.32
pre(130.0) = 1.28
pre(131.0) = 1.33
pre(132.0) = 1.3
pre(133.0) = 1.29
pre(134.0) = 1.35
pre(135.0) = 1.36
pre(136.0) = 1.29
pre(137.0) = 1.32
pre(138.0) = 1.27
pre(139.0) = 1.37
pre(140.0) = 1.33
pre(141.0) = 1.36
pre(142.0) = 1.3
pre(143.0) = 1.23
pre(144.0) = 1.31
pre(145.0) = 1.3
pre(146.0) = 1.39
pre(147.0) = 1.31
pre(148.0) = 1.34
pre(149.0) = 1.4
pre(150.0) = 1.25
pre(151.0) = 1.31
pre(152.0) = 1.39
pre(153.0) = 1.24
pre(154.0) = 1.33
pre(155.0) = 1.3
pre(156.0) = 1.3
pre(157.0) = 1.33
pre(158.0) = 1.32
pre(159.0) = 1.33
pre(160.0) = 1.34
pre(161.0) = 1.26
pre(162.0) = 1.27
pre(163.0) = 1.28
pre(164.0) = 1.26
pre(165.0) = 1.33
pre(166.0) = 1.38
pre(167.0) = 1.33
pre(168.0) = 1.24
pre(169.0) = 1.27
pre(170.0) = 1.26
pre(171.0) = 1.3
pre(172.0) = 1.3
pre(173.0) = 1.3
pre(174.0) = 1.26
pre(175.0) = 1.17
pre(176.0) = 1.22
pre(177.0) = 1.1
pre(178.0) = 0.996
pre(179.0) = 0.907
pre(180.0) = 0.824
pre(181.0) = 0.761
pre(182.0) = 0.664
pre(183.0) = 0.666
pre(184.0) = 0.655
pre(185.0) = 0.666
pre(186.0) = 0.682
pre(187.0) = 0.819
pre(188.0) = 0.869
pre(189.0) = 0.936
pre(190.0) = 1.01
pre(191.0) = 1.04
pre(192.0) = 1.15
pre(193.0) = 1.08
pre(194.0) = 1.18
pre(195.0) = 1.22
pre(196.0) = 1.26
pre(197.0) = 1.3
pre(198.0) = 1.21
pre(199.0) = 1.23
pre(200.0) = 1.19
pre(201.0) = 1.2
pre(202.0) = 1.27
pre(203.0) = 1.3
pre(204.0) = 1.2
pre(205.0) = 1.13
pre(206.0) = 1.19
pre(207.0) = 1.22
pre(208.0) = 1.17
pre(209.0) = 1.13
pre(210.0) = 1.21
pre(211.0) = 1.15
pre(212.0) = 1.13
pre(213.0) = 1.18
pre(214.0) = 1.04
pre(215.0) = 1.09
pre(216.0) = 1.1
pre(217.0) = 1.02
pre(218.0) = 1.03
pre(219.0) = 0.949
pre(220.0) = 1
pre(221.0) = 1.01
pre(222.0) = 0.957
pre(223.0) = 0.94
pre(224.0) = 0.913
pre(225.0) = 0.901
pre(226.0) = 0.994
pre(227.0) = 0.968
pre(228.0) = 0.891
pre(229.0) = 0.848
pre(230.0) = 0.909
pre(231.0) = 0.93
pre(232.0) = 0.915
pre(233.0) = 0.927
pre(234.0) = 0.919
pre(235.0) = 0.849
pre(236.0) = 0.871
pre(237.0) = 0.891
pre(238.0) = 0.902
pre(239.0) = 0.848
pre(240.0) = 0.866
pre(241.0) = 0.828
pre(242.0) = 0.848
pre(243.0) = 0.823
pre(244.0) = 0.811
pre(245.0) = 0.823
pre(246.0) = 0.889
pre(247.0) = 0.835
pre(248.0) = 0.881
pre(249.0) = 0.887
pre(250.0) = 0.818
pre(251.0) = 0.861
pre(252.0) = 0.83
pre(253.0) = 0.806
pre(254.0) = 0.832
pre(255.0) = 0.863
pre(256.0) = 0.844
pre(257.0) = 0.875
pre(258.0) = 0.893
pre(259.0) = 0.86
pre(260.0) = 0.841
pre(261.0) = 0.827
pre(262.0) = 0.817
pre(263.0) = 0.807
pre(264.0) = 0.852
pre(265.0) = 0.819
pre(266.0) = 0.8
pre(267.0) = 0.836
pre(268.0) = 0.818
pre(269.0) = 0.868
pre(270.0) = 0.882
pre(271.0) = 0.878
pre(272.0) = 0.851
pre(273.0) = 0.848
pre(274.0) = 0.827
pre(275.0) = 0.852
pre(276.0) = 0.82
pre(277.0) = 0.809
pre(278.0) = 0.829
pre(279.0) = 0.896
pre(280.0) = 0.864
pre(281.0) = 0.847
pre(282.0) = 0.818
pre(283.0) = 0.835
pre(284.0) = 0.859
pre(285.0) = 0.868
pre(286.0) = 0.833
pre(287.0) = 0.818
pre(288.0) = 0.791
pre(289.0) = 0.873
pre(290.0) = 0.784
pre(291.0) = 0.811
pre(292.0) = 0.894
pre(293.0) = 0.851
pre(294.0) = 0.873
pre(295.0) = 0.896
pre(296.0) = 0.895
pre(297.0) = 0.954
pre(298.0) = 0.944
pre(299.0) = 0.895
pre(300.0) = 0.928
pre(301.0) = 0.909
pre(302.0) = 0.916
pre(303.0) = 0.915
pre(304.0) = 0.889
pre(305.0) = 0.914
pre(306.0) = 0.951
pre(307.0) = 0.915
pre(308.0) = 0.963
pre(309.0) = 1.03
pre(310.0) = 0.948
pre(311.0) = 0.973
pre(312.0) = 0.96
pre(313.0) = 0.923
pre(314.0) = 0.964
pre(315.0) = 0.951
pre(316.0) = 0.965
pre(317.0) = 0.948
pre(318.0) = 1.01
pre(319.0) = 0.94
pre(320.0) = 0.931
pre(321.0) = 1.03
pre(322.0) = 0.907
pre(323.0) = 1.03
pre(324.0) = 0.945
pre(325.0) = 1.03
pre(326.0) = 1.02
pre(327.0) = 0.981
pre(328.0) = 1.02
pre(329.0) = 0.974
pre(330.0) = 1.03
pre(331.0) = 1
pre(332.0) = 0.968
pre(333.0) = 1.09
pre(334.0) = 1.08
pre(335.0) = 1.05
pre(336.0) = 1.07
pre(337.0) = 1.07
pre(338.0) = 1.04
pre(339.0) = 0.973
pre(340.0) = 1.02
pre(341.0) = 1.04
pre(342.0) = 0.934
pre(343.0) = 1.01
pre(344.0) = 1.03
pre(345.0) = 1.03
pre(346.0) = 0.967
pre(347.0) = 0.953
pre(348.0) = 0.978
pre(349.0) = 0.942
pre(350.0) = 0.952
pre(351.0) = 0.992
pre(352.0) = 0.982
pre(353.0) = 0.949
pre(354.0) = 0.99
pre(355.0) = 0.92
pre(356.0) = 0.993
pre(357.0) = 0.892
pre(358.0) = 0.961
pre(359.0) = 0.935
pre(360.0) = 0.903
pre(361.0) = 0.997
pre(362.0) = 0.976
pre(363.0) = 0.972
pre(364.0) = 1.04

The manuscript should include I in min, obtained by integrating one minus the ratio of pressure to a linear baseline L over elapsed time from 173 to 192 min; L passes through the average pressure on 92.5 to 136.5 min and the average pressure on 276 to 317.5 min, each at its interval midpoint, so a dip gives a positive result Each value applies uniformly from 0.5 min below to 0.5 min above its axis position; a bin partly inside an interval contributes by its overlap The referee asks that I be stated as 4.1 min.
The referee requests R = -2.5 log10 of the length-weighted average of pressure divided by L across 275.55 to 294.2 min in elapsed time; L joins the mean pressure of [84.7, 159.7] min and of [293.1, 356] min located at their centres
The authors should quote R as 0.23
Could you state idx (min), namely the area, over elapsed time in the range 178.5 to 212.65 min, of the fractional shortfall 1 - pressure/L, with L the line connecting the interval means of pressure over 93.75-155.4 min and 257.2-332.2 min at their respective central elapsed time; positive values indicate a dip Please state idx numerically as 3.0 min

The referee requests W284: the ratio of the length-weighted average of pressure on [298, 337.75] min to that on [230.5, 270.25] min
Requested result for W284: 1.14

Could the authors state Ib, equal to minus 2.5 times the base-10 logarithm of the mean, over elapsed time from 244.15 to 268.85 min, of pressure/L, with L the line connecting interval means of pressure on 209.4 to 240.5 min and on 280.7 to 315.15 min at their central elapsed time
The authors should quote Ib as 0.12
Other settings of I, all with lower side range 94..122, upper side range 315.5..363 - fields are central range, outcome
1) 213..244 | 6.1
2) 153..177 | -0.4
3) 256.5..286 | 6.8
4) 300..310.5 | 1.1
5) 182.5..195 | 3.2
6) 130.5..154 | -0.3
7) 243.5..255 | 2.9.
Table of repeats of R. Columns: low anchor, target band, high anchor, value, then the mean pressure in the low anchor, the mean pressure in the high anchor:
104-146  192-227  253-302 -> -0.05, 1.34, 0.854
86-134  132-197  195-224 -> 0.04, 1.34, 1.13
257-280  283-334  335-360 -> -0.02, 0.843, 0.984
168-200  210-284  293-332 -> 0.12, 1.05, 0.953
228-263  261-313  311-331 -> 0.06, 0.86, 0.977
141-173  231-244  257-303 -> 0.16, 1.31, 0.856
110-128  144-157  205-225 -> -0.05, 1.36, 1.07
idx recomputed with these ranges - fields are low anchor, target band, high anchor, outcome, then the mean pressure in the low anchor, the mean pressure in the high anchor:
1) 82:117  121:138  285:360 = -0.4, 1.33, 0.955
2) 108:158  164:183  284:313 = 1.5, 1.34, 0.899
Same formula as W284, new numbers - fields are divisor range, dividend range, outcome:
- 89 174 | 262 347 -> 0.70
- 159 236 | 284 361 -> 0.89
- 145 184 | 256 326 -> 0.74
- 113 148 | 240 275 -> 0.63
